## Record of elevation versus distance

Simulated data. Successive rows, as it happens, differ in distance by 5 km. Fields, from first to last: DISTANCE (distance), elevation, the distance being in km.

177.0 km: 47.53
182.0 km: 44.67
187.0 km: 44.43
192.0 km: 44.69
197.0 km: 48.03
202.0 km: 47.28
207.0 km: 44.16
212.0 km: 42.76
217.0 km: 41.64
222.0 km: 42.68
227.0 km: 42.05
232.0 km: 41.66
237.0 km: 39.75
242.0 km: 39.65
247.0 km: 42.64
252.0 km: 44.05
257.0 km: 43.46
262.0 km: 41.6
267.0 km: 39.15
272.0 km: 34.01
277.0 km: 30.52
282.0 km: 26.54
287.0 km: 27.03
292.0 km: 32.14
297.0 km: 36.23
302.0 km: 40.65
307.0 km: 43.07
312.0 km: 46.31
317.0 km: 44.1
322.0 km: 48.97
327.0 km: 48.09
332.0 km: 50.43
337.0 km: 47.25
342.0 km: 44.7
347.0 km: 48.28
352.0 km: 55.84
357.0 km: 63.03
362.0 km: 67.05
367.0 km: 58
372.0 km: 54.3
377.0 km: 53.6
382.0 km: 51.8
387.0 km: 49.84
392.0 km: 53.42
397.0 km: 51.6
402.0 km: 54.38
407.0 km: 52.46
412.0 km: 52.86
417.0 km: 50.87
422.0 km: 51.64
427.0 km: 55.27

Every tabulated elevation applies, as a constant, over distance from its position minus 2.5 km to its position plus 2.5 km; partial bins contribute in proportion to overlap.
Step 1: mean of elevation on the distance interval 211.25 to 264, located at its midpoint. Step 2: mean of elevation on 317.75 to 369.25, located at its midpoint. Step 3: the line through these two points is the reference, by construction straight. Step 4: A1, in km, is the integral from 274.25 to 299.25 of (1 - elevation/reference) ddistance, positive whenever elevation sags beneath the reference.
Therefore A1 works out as 8.8 km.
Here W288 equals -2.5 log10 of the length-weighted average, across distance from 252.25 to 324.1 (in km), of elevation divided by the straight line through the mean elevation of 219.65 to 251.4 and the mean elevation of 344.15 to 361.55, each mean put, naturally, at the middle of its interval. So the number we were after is 0.26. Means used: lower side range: 41.6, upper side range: 56.8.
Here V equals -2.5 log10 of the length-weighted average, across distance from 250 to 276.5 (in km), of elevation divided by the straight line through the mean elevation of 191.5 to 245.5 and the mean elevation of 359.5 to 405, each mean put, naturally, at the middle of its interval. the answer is 0.17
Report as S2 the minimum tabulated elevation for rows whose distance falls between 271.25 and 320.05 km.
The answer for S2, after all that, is 26.54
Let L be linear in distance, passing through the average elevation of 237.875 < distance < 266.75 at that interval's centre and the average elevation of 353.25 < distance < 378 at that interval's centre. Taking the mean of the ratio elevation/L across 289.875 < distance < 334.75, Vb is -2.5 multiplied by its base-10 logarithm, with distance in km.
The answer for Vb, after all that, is 0.18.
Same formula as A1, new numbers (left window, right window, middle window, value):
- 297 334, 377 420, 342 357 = -1.4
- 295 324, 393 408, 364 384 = -1.9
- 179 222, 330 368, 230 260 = 3.6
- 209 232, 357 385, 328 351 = 2.5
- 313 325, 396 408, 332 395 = -4.7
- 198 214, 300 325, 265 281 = 4.0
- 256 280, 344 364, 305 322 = 1.1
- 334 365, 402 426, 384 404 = 0.3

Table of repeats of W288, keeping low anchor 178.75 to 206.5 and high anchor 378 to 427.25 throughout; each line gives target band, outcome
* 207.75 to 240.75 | 0.12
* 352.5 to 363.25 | -0.23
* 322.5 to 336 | 0.02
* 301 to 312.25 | 0.15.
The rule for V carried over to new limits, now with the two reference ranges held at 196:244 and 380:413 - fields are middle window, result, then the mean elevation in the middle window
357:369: -0.24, 62.8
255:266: 0.07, 42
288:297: 0.40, 32.4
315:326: 0.03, 46.9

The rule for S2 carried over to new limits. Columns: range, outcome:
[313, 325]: 44.1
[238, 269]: 39.15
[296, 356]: 36.23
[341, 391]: 44.7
